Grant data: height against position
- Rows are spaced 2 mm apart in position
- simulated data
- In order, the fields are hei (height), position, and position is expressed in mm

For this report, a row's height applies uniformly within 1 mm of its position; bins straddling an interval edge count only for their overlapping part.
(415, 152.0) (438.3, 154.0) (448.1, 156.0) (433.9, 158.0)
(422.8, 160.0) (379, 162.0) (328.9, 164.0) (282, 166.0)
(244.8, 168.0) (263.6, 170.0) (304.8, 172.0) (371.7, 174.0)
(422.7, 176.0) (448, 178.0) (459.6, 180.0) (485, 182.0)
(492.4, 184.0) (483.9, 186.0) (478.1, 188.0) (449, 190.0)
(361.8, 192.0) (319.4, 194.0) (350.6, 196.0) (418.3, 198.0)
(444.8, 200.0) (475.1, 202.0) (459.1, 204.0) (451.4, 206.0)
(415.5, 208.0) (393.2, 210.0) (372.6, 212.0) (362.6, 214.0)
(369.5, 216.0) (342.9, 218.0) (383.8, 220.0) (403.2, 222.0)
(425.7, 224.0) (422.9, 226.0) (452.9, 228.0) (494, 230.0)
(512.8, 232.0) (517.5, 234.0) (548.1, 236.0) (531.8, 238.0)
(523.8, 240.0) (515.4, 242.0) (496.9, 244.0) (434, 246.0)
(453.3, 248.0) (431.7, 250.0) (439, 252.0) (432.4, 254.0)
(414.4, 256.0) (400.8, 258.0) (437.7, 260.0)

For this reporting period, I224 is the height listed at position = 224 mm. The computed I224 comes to 425.7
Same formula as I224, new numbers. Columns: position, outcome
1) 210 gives 393.2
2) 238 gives 531.8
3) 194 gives 319.4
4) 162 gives 379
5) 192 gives 361.8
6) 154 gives 438.3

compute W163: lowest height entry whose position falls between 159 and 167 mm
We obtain 282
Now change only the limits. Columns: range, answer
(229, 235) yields 494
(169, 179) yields 263.6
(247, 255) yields 431.7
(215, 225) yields 342.9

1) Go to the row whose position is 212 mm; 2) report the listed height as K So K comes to 372.6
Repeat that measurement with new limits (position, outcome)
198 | 418.3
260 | 437.7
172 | 304.8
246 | 434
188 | 478.1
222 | 403.2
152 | 415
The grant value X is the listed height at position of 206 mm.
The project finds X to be 451.4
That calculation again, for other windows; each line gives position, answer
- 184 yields 492.4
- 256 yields 414.4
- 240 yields 523.8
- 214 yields 362.6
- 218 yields 342.9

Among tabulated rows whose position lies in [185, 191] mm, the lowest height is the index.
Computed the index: 449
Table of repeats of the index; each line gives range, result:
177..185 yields 448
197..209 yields 415.5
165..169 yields 244.8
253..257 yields 414.4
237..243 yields 515.4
